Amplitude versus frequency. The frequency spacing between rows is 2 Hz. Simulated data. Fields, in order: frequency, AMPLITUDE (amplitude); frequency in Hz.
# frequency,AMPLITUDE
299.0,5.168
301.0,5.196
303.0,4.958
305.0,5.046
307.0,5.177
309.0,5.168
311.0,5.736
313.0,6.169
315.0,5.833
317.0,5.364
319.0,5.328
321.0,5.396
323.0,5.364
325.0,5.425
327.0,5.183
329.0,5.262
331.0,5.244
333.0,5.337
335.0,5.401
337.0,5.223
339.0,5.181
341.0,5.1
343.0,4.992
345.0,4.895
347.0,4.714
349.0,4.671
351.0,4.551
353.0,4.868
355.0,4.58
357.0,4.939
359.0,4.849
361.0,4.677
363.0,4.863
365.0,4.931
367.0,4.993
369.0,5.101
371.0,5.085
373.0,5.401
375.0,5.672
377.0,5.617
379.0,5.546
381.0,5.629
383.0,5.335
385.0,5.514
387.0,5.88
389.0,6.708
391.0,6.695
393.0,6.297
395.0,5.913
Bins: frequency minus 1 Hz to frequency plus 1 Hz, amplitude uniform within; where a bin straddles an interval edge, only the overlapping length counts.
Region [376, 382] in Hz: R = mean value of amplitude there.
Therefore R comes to 5.6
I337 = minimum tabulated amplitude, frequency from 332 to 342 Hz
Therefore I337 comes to 5.1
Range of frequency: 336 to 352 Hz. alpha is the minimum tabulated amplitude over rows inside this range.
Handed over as 4.551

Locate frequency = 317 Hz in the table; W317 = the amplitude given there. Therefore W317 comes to 5.364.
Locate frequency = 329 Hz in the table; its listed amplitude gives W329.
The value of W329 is 5.262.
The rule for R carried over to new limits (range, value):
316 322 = 5.36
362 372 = 4.99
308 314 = 5.69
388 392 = 6.7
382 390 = 5.86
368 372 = 5.09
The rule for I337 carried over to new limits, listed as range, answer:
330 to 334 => 5.244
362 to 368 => 4.863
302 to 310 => 4.958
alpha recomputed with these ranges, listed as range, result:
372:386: 5.335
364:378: 4.931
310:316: 5.736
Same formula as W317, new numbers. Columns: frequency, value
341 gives 5.1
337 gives 5.223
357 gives 4.939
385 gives 5.514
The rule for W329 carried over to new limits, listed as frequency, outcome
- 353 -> 4.868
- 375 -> 5.672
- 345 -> 4.895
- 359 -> 4.849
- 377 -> 5.617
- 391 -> 6.695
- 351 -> 4.551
